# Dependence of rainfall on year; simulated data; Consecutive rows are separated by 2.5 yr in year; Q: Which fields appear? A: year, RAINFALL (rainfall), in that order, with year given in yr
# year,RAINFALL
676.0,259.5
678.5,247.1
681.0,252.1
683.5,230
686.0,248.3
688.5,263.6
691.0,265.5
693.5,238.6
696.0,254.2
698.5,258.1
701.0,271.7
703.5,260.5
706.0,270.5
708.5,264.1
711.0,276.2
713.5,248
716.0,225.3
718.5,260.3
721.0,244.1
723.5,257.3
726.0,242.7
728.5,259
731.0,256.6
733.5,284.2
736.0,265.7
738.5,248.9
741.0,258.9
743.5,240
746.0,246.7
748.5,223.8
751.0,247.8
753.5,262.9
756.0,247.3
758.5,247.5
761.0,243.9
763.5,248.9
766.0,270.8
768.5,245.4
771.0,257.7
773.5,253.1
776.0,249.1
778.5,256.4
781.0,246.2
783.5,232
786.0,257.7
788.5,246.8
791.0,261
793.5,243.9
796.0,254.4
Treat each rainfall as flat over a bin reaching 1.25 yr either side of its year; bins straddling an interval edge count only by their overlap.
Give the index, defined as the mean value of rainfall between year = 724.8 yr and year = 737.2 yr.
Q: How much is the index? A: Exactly 262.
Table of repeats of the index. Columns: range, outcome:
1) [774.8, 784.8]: 246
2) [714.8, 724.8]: 247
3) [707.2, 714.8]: 263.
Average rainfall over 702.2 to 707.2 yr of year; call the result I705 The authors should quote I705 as 266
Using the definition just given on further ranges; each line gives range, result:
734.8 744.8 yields 253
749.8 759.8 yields 251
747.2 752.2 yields 236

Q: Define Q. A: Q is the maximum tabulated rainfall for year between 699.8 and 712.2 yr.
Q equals 276.2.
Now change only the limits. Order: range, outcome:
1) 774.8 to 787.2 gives 257.7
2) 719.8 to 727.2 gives 257.3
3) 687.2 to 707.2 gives 271.7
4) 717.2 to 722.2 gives 260.3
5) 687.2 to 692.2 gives 265.5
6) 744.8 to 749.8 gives 246.7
